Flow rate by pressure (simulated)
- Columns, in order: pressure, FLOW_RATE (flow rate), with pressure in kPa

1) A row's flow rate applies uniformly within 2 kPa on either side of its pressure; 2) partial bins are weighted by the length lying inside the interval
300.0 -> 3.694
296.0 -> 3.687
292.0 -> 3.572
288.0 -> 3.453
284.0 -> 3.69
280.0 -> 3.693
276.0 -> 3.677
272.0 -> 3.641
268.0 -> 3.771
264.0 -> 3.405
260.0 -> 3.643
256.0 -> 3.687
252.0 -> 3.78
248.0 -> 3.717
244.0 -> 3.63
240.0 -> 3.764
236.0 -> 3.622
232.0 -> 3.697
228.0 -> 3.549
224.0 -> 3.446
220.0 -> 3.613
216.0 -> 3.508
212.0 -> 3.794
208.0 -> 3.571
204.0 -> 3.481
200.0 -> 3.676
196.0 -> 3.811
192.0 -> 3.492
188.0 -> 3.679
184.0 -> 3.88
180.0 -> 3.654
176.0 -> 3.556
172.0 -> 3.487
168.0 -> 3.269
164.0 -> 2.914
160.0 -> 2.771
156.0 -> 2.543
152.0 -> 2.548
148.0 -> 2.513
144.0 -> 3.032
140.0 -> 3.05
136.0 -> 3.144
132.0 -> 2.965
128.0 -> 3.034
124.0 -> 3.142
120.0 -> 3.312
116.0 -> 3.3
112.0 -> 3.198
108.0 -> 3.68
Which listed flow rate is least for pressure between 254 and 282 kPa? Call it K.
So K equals 3.405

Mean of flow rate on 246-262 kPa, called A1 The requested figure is 3.71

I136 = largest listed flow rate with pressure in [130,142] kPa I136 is 3.144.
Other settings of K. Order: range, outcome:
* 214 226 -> 3.446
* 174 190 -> 3.556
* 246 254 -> 3.717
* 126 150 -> 2.513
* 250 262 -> 3.643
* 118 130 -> 3.034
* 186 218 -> 3.481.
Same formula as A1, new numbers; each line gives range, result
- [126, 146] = 3.05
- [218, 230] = 3.54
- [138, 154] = 2.79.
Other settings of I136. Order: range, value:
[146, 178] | 3.556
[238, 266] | 3.78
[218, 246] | 3.764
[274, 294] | 3.693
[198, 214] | 3.794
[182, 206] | 3.88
